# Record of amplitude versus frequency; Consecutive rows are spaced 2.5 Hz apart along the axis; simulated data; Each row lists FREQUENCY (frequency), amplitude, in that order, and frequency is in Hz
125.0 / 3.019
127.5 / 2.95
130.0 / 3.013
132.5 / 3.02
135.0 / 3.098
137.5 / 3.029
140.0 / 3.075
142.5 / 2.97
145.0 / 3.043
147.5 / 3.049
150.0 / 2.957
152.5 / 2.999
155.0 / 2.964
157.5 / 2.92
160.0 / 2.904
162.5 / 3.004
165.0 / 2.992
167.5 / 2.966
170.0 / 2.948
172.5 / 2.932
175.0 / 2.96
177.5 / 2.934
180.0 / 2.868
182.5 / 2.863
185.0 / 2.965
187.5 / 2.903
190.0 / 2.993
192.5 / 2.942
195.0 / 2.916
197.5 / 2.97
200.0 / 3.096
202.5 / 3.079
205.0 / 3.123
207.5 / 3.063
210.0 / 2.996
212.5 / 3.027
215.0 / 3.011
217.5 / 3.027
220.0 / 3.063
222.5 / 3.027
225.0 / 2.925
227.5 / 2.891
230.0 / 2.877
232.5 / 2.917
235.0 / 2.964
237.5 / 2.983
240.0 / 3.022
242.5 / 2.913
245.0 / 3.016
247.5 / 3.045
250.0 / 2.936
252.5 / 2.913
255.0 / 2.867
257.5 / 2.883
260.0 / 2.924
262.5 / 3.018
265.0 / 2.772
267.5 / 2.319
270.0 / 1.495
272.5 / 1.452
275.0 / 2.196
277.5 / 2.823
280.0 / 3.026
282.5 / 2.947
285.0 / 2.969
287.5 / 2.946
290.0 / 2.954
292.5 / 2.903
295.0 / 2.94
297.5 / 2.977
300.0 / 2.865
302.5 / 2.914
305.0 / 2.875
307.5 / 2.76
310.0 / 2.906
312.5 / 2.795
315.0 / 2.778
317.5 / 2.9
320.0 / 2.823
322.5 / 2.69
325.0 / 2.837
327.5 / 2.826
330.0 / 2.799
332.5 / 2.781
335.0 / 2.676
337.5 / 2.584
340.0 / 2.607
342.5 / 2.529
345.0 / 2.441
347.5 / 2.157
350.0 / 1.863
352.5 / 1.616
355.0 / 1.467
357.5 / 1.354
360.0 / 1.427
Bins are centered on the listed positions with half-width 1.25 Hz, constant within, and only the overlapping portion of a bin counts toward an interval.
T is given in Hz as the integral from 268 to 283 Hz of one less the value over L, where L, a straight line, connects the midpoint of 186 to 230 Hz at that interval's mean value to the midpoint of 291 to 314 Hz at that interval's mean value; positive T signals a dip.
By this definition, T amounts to 3.2 Hz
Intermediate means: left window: 3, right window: 2.88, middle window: 2.29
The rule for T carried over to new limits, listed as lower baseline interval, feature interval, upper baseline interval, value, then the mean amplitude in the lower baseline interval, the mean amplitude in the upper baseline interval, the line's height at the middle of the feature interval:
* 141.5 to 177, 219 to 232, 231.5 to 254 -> 0.07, 2.97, 2.97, 2.97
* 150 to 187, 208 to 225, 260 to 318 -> -0.98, 2.94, 2.72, 2.85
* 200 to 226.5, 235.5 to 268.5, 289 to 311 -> 0.84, 3.04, 2.9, 2.97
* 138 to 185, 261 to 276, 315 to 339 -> 3.26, 2.96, 2.77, 2.84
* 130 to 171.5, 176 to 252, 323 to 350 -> -3.21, 3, 2.59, 2.86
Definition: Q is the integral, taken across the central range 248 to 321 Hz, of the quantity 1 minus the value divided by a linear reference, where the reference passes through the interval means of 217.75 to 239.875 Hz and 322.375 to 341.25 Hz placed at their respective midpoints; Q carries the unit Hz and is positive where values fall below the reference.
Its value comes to 1.96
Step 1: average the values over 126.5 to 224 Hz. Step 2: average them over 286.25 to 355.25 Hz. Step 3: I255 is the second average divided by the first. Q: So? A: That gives 0.89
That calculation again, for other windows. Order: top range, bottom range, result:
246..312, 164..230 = 0.93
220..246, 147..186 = 1.00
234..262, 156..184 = 1.01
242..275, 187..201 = 0.89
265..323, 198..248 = 0.90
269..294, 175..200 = 0.88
